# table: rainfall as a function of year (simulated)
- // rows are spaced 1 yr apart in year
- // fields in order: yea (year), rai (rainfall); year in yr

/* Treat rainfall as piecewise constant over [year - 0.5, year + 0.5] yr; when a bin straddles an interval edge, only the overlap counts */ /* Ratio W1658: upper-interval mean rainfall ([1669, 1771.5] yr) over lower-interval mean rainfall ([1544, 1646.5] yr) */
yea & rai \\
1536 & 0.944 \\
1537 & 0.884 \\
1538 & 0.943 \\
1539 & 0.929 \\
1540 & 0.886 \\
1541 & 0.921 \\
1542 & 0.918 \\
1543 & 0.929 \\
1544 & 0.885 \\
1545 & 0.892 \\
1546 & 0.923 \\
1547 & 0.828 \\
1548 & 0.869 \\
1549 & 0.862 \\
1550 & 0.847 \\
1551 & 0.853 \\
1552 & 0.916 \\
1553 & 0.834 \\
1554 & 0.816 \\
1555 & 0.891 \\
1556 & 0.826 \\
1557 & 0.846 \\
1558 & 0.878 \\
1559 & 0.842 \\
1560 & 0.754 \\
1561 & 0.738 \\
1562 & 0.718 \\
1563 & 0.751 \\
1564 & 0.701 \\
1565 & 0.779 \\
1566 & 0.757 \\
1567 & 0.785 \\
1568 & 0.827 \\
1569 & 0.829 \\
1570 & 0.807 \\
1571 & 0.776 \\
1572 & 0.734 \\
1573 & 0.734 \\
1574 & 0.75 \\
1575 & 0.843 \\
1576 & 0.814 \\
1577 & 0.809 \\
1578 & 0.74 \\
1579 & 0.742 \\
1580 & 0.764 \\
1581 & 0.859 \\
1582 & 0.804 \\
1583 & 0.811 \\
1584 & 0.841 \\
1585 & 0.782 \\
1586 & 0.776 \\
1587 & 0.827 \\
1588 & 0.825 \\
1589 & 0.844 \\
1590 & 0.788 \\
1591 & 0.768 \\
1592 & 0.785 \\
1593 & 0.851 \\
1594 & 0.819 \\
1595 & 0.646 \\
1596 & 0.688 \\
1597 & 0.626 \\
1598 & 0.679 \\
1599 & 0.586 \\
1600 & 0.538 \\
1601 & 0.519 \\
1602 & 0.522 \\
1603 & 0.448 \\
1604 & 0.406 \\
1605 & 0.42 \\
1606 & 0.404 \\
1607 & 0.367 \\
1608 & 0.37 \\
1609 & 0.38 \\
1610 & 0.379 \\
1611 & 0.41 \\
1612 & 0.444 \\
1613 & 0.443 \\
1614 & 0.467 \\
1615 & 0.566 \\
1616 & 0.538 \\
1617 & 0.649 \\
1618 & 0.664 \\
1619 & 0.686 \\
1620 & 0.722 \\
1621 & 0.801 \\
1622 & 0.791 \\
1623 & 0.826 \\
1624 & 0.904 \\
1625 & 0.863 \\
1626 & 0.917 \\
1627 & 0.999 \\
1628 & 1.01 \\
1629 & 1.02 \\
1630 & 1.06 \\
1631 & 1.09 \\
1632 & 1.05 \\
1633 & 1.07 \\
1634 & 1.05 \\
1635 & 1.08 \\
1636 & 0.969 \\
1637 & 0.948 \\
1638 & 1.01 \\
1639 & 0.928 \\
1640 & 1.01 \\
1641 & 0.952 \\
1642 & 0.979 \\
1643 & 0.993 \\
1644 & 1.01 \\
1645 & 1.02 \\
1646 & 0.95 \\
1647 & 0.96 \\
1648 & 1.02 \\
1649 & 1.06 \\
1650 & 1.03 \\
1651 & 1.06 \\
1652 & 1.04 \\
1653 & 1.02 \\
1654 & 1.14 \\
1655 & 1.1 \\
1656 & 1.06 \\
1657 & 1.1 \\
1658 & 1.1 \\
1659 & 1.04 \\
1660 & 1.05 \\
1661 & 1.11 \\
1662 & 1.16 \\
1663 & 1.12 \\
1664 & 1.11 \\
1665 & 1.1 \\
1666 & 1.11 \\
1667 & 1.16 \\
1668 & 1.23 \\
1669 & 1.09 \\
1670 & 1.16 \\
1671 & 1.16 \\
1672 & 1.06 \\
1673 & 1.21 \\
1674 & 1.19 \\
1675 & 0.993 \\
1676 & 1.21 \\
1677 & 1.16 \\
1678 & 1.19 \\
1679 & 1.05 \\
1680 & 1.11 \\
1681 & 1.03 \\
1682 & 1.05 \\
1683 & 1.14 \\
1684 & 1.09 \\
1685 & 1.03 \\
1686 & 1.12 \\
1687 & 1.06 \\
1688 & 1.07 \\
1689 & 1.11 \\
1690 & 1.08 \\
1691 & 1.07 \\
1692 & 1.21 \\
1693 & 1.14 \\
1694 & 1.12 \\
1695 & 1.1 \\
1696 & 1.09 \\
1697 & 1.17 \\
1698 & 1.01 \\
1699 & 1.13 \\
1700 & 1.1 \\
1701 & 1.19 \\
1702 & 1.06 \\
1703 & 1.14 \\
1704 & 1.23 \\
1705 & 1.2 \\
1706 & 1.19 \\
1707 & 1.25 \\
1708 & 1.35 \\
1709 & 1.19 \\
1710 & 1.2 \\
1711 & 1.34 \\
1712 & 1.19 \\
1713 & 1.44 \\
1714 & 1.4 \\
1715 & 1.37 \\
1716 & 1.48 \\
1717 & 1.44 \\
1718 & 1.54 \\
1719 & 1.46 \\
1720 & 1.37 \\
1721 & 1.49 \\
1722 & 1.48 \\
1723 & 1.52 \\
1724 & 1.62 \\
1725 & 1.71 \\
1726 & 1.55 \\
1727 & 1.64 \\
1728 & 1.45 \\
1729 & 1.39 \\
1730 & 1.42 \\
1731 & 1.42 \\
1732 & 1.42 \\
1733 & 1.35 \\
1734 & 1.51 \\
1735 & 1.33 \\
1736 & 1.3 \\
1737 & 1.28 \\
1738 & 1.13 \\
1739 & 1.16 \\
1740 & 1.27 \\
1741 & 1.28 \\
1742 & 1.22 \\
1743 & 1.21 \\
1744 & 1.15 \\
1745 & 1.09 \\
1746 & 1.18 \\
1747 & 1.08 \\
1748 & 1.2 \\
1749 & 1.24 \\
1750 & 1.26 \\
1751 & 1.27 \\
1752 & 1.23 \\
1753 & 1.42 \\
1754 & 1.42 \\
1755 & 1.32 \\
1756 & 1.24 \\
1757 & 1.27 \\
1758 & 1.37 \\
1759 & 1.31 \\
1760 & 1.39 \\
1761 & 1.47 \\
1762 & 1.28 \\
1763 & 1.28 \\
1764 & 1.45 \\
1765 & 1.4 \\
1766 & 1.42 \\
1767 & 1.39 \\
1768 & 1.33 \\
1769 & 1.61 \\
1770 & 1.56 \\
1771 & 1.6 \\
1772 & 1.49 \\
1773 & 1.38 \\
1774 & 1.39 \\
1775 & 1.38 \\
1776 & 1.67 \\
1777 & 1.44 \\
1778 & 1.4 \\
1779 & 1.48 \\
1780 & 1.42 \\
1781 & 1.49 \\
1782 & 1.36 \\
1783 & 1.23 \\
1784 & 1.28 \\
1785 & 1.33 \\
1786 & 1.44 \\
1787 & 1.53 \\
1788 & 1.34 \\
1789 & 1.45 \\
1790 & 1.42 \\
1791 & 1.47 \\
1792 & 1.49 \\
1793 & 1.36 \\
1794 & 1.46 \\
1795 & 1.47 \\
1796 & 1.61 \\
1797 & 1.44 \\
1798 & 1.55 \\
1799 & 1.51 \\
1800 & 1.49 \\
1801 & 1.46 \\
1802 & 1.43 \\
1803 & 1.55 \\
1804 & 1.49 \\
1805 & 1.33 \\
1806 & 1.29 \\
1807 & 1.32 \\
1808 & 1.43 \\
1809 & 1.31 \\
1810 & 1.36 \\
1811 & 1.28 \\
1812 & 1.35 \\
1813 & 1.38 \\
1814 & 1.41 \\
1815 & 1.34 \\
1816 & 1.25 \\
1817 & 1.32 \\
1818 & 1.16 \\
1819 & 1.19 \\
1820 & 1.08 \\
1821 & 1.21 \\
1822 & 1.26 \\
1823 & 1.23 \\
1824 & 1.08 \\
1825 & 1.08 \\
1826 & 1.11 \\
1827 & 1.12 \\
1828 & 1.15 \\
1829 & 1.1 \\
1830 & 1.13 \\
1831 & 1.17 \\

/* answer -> 1.63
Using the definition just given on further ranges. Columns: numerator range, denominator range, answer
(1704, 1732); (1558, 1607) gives 1.94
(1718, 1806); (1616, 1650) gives 1.49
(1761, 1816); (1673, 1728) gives 1.15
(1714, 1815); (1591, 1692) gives 1.53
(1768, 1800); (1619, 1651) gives 1.50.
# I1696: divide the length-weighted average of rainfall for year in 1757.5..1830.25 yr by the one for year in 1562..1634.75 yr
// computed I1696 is 1.88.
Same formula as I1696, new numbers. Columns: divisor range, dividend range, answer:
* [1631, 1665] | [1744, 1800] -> 1.33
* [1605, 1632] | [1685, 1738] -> 1.89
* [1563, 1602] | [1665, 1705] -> 1.48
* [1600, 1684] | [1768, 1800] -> 1.59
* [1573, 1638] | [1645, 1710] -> 1.51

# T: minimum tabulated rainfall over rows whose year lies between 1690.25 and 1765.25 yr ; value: 1.01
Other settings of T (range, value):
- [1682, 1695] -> 1.03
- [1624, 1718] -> 0.863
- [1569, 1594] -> 0.734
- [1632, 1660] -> 0.928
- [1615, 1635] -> 0.538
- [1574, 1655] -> 0.367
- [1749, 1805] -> 1.23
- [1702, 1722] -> 1.06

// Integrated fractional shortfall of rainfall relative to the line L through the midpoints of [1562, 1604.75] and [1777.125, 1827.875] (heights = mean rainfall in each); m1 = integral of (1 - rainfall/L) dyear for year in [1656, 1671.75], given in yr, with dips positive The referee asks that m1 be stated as -2.5 yr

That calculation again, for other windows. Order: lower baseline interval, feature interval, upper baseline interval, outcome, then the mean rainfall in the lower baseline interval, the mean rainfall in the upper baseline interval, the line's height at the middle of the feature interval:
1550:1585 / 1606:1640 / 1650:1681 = 7.4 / 0.8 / 1.11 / 0.976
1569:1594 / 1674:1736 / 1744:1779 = -4.0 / 0.796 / 1.36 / 1.18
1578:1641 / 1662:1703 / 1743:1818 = -4.2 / 0.741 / 1.38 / 1.01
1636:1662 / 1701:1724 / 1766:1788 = -1.9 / 1.03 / 1.44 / 1.23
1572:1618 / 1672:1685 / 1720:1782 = -1.0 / 0.647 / 1.38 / 1.04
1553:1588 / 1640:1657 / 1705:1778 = 0.5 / 0.794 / 1.36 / 1.05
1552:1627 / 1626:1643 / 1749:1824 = -2.9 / 0.708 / 1.38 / 0.862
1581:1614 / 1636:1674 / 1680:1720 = -4.9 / 0.62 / 1.2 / 0.943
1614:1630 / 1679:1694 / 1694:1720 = 0.6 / 0.795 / 1.25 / 1.14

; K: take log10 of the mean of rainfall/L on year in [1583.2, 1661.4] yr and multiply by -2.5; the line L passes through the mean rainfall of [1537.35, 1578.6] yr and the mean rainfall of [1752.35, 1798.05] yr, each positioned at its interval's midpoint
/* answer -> 0.233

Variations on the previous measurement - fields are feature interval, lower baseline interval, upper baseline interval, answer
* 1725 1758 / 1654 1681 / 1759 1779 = 0.031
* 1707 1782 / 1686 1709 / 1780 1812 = -0.085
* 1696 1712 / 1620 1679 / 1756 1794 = 0.021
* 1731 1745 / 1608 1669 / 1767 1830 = -0.068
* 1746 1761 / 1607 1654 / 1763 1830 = -0.046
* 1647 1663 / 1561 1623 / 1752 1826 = -0.186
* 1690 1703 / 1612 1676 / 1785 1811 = 0.018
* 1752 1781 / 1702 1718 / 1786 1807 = -0.010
